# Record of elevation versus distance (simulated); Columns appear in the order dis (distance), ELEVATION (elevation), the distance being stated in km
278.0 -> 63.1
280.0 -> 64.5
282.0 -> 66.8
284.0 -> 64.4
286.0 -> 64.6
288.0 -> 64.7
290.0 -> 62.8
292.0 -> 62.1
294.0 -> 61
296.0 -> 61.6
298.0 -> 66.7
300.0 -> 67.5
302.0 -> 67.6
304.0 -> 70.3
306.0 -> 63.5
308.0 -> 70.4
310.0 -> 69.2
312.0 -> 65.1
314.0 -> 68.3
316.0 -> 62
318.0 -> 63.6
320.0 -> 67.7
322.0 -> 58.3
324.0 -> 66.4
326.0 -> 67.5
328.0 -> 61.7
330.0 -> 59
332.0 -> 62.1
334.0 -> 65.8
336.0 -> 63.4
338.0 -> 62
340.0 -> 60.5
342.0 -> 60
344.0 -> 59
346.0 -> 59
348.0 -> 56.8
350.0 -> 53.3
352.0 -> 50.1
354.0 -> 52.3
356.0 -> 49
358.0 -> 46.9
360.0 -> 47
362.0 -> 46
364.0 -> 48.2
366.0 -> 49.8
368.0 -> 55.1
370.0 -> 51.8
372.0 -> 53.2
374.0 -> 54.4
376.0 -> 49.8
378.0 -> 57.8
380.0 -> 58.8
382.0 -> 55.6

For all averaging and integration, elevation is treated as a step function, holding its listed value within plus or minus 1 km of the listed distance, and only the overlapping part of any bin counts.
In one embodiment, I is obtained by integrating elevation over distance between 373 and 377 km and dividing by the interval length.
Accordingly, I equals 52.1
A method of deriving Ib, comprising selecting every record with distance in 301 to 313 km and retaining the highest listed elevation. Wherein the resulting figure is 70.4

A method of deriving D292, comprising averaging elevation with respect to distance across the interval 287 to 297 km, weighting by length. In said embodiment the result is 62.4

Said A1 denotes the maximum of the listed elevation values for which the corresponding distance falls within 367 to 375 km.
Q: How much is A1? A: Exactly 55.1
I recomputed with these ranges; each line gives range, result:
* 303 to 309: 68.1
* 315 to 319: 62.8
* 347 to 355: 53.1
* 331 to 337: 63.8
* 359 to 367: 47.8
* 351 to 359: 49.6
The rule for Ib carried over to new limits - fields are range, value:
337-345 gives 62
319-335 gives 67.7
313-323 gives 68.3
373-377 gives 54.4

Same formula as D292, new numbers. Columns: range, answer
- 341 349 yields 58.7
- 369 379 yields 53.4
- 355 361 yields 47.6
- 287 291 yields 63.8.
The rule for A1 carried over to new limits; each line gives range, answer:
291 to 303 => 67.6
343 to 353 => 59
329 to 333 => 62.1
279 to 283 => 66.8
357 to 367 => 49.8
